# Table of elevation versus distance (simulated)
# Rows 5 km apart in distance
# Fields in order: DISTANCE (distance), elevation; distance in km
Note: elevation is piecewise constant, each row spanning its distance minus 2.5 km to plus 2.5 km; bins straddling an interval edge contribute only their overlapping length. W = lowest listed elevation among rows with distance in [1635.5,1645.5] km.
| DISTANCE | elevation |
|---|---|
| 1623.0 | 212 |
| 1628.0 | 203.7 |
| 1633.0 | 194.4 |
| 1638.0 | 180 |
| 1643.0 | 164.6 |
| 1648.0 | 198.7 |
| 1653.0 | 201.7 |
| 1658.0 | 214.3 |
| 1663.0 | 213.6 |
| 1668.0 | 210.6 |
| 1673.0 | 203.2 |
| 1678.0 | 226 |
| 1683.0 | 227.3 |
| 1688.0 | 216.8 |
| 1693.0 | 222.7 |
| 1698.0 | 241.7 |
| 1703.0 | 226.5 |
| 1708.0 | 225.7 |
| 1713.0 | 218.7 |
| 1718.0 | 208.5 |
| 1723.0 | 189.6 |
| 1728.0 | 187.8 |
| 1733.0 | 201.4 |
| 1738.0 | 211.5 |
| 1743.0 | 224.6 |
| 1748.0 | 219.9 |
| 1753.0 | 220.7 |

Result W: 164.6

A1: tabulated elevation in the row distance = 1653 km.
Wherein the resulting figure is 201.7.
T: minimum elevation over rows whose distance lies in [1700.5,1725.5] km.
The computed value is 189.6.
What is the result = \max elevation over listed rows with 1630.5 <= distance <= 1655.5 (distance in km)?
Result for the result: 201.7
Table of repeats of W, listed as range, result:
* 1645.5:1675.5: 198.7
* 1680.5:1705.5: 216.8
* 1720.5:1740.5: 187.8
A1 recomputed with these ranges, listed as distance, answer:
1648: 198.7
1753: 220.7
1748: 219.9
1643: 164.6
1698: 241.7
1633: 194.4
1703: 226.5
